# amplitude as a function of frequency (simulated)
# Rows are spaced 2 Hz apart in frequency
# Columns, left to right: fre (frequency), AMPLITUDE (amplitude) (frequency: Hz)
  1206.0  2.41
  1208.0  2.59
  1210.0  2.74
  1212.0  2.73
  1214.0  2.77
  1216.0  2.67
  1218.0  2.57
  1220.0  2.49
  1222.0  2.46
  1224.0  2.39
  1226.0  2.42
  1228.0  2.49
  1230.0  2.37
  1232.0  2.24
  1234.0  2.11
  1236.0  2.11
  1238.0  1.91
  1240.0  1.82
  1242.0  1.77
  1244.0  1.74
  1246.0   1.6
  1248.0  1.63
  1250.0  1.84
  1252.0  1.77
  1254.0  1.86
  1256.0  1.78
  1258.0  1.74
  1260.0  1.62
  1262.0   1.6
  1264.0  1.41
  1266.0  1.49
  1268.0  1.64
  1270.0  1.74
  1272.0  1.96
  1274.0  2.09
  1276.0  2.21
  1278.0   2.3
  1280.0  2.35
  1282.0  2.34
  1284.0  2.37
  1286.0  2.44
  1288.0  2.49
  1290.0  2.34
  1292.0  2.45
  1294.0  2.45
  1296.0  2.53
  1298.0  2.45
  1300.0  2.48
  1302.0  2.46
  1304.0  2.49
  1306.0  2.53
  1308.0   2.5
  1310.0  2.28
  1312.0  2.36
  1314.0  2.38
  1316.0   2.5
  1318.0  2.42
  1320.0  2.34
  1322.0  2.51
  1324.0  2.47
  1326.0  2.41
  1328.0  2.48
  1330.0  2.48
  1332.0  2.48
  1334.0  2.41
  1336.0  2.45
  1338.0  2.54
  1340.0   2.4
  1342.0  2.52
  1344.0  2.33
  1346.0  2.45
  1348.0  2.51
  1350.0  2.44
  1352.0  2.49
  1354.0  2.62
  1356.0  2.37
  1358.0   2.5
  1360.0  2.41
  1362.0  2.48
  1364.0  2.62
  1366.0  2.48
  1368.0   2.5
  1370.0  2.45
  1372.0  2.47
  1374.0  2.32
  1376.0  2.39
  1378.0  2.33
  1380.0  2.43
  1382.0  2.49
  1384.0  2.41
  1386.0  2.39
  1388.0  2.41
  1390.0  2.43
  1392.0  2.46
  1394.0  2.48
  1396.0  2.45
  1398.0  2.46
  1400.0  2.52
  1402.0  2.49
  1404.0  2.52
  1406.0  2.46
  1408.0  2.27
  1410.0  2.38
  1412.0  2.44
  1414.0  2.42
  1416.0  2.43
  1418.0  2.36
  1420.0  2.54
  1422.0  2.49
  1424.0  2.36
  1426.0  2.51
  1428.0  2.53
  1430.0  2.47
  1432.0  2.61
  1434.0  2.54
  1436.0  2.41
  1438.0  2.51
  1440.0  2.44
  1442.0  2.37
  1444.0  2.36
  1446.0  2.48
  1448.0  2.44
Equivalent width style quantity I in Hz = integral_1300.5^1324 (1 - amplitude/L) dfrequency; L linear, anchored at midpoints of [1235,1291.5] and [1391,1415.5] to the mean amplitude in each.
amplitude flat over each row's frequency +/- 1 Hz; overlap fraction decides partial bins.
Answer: -3.6 Hz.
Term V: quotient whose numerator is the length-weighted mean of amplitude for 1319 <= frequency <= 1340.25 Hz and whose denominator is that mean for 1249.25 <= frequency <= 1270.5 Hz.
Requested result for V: 1.46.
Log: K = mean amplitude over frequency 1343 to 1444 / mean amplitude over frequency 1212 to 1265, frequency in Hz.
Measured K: 1.19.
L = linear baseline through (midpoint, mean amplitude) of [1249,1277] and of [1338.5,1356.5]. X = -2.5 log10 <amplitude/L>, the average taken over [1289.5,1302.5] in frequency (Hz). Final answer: -0.20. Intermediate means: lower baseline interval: 1.77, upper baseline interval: 2.46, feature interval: 2.46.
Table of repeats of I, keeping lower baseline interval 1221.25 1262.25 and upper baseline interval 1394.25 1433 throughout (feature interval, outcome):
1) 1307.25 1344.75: -3.8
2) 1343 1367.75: -2.0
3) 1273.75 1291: -2.1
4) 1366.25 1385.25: -0.6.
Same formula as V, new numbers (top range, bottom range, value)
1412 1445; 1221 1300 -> 1.19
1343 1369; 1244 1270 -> 1.48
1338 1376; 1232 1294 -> 1.26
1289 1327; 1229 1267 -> 1.35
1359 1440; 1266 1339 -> 1.04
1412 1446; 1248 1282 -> 1.33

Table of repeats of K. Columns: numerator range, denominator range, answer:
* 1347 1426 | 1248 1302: 1.19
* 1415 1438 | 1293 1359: 1.01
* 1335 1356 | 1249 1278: 1.38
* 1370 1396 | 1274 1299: 1.02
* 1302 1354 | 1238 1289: 1.29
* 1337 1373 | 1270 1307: 1.05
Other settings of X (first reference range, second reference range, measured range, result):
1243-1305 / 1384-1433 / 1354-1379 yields -0.06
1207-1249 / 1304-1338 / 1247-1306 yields 0.13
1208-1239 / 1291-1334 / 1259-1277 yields 0.36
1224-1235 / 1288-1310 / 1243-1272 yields 0.38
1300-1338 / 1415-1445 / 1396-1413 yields 0.01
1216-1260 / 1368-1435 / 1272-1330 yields -0.09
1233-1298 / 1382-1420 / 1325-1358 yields -0.10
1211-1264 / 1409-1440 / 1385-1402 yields -0.02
